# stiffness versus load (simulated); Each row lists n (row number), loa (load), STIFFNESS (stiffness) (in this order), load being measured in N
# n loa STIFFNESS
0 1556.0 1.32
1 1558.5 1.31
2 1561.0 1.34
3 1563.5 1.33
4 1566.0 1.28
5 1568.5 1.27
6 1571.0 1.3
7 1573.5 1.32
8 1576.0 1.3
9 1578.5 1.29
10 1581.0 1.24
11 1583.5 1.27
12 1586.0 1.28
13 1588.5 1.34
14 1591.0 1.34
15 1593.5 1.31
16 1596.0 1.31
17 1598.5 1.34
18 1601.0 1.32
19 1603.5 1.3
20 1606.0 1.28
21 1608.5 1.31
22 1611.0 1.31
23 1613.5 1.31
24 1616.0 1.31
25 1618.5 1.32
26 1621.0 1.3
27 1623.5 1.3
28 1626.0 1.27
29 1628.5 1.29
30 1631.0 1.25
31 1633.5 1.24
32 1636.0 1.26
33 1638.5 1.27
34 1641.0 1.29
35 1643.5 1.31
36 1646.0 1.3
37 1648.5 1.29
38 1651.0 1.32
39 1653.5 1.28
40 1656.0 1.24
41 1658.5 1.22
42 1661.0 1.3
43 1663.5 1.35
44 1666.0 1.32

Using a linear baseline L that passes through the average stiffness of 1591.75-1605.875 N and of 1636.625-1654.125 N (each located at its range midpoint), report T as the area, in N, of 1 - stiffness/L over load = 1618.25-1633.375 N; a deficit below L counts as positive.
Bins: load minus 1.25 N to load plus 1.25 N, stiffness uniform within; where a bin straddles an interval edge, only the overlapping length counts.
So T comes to 0.2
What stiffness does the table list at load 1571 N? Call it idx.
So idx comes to 1.3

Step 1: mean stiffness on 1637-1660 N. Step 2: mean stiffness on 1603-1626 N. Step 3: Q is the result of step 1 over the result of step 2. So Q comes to 1.0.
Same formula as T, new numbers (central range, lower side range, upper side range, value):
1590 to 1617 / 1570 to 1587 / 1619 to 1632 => -0.57 N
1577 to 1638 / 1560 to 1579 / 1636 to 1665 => 0.04 N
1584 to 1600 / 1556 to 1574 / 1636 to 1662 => -0.23 N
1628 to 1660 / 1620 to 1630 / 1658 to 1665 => 0.50 N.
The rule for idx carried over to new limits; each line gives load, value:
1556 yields 1.32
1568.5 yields 1.27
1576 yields 1.3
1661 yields 1.3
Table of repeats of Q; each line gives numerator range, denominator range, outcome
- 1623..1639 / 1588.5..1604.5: 0.96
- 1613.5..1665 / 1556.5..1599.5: 0.99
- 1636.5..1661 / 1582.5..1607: 0.98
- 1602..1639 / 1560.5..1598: 0.99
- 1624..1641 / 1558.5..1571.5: 0.97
